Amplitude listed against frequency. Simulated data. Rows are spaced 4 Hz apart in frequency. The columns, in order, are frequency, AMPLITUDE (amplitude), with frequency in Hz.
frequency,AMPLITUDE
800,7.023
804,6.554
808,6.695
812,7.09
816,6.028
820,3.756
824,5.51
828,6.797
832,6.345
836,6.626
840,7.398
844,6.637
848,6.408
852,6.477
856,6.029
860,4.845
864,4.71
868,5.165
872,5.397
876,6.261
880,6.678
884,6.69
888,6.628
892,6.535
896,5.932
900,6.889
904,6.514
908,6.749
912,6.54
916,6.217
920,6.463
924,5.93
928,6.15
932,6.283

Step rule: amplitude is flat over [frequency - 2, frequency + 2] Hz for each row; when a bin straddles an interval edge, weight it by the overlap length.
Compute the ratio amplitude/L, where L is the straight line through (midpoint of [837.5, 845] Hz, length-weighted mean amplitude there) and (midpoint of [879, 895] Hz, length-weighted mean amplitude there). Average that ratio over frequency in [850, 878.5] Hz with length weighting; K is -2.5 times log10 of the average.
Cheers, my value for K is 0.218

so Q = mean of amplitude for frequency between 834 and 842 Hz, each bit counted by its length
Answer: 7.01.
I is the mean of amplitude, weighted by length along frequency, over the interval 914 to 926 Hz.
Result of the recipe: 6.2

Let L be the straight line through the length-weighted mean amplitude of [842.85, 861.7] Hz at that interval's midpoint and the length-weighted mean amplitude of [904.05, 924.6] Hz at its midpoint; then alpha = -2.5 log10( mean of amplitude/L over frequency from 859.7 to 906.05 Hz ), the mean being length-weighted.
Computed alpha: 0.03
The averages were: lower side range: 6.07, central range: 6.06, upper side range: 6.42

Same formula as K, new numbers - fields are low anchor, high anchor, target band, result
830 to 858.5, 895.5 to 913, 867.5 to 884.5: 0.09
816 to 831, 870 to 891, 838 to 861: -0.09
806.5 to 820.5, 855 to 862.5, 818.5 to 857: -0.11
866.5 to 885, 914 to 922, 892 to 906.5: -0.05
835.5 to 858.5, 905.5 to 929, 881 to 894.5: -0.03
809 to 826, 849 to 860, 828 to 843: -0.16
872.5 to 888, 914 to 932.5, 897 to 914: -0.05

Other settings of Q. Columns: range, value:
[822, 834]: 6.22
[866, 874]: 5.28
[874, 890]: 6.56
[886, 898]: 6.36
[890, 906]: 6.47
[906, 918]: 6.5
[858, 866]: 4.78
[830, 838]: 6.49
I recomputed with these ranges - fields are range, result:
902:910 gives 6.63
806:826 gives 5.82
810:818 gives 6.56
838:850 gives 6.81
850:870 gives 5.45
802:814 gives 6.78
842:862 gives 6.08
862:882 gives 5.64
